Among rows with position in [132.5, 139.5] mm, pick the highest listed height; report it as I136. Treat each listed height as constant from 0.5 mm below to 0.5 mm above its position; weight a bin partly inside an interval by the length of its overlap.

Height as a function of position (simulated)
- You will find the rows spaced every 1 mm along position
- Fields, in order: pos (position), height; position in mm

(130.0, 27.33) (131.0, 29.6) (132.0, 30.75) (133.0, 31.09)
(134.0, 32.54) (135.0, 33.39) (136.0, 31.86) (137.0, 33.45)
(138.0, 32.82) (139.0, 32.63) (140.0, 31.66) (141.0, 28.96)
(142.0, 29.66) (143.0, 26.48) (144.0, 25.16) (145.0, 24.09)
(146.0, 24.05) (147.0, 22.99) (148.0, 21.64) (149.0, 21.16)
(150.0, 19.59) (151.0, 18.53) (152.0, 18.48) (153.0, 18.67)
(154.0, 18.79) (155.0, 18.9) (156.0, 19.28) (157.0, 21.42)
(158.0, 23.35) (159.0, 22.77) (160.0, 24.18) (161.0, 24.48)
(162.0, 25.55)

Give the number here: 33.45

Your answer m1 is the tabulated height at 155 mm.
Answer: 18.9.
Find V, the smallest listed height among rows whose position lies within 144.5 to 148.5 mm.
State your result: 21.64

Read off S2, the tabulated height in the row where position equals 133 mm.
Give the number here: 31.09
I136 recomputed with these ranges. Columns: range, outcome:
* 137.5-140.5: 32.82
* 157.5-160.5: 24.18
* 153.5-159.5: 23.35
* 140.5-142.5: 29.66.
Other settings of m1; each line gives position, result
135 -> 33.39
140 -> 31.66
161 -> 24.48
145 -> 24.09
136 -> 31.86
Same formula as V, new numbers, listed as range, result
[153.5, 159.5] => 18.79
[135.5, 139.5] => 31.86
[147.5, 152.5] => 18.48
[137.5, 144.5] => 25.16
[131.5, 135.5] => 30.75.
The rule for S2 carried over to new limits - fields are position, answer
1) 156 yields 19.28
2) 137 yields 33.45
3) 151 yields 18.53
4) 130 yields 27.33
